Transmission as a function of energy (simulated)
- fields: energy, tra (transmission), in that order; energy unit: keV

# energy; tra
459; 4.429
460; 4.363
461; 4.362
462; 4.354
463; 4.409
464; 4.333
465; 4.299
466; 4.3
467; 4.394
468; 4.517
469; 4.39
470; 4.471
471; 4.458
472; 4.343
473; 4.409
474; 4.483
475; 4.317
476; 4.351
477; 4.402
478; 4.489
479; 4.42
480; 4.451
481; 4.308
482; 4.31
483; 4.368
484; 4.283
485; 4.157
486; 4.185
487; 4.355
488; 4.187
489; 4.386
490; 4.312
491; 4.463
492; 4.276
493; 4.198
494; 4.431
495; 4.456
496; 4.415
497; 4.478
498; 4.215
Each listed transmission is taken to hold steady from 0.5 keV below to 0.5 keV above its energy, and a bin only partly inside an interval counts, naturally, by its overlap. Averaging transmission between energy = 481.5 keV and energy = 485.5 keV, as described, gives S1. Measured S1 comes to 4.28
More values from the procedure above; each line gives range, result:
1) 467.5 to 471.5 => 4.46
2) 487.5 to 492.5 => 4.32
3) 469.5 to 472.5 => 4.42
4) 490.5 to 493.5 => 4.31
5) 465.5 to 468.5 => 4.4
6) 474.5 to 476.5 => 4.33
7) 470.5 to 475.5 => 4.4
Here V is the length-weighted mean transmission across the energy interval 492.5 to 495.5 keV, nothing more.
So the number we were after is 4.36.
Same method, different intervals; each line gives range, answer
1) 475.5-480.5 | 4.42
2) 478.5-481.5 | 4.39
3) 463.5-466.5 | 4.31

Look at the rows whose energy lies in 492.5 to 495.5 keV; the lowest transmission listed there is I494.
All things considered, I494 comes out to 4.198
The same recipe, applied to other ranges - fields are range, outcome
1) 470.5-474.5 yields 4.343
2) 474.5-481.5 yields 4.308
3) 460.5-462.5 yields 4.354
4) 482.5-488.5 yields 4.157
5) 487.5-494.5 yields 4.187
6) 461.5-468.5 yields 4.299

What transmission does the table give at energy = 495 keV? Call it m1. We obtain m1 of 4.456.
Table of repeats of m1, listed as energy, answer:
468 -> 4.517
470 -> 4.471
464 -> 4.333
